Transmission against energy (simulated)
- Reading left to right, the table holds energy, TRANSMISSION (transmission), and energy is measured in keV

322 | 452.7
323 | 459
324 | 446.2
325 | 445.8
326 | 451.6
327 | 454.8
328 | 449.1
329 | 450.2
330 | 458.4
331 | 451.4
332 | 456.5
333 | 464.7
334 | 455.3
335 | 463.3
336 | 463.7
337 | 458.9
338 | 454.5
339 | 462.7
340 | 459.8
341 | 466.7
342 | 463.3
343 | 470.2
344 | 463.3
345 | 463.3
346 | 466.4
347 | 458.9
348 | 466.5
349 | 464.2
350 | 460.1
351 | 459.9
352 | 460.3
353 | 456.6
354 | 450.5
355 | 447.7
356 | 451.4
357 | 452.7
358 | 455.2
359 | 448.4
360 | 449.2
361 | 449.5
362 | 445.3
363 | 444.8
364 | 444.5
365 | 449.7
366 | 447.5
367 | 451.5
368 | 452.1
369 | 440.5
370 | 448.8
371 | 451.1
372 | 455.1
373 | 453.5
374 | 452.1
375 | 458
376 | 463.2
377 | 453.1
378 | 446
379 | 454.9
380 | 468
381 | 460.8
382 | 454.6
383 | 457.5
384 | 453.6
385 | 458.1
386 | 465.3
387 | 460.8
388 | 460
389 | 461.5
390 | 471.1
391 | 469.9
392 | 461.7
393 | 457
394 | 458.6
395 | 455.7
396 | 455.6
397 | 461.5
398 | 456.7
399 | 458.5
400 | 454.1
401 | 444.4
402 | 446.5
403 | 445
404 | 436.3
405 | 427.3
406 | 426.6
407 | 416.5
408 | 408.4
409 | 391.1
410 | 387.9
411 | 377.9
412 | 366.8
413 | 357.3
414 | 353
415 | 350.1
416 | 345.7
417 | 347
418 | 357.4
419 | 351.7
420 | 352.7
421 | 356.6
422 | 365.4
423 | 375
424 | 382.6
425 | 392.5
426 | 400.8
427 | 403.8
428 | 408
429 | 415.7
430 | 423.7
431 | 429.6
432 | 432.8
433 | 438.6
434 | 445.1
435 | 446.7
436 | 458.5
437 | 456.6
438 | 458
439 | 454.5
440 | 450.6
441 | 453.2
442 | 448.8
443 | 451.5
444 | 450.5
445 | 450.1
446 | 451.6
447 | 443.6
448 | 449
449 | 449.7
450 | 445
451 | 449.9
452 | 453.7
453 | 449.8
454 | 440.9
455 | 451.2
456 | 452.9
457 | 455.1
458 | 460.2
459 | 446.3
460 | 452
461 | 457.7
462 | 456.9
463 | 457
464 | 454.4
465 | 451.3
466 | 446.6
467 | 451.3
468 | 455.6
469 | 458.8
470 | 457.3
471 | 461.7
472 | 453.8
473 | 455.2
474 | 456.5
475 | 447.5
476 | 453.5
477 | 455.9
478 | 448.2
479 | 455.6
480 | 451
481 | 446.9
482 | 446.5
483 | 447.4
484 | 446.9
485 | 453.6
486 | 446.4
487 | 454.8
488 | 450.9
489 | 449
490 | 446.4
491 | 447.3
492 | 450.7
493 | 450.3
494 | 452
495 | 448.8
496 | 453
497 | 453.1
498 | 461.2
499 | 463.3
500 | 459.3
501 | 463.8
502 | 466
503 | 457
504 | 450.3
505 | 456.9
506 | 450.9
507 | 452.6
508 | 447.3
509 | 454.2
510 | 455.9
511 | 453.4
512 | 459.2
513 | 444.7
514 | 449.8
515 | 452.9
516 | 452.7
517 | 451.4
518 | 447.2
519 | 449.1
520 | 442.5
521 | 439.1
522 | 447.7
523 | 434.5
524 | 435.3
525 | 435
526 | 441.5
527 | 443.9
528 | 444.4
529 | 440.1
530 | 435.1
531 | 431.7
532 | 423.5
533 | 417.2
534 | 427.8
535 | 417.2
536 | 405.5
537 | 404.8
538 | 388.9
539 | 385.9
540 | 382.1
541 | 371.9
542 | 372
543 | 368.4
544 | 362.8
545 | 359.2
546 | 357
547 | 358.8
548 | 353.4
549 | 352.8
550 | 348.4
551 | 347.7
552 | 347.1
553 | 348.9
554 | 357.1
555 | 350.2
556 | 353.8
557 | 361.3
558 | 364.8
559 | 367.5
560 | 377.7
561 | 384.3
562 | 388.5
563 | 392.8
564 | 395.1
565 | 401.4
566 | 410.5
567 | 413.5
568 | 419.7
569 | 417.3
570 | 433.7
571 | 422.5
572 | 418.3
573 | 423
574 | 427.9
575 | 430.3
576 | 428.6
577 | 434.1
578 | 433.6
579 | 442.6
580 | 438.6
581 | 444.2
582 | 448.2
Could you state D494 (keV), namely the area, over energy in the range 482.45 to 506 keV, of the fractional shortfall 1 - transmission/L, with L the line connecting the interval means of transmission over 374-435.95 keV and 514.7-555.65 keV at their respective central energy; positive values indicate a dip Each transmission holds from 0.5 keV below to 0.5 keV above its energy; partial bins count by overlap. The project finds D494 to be -2.5 keV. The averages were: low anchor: 424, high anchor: 403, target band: 453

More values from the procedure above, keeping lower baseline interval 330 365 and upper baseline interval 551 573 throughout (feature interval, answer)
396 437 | 2.7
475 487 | -1.1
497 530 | -3.9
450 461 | -0.8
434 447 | -0.8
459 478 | -1.7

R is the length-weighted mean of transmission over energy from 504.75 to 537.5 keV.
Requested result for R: 441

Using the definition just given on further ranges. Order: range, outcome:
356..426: 430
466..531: 451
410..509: 436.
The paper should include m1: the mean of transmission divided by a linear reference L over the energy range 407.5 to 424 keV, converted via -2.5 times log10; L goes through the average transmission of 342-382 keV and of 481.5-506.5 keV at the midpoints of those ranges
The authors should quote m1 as 0.235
